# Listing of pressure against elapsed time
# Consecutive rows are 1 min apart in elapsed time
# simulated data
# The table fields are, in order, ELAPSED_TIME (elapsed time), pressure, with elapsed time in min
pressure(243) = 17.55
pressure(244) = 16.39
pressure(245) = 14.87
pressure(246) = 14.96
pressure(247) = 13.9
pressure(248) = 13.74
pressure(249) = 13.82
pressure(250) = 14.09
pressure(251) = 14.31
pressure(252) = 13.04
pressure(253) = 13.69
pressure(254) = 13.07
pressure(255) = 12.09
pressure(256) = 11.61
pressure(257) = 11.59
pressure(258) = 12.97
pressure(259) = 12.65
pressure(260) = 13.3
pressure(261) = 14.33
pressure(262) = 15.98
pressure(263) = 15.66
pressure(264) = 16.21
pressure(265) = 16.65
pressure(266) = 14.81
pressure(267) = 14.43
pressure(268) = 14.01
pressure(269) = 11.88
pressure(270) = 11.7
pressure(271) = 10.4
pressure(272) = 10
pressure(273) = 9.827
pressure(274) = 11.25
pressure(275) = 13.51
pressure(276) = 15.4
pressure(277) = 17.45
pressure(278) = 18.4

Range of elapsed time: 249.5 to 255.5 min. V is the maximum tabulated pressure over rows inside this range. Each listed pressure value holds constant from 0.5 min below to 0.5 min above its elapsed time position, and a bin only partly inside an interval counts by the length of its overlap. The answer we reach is 14.31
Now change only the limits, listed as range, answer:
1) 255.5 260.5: 13.3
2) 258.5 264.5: 16.21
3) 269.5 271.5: 11.7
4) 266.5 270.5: 14.43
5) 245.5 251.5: 14.96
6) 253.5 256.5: 13.07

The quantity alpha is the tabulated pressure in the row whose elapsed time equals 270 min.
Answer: 11.7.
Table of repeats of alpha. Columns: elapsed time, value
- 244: 16.39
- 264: 16.21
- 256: 11.61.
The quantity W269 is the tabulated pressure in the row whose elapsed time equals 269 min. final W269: 11.88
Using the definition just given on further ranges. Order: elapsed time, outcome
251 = 14.31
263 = 15.66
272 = 10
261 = 14.33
